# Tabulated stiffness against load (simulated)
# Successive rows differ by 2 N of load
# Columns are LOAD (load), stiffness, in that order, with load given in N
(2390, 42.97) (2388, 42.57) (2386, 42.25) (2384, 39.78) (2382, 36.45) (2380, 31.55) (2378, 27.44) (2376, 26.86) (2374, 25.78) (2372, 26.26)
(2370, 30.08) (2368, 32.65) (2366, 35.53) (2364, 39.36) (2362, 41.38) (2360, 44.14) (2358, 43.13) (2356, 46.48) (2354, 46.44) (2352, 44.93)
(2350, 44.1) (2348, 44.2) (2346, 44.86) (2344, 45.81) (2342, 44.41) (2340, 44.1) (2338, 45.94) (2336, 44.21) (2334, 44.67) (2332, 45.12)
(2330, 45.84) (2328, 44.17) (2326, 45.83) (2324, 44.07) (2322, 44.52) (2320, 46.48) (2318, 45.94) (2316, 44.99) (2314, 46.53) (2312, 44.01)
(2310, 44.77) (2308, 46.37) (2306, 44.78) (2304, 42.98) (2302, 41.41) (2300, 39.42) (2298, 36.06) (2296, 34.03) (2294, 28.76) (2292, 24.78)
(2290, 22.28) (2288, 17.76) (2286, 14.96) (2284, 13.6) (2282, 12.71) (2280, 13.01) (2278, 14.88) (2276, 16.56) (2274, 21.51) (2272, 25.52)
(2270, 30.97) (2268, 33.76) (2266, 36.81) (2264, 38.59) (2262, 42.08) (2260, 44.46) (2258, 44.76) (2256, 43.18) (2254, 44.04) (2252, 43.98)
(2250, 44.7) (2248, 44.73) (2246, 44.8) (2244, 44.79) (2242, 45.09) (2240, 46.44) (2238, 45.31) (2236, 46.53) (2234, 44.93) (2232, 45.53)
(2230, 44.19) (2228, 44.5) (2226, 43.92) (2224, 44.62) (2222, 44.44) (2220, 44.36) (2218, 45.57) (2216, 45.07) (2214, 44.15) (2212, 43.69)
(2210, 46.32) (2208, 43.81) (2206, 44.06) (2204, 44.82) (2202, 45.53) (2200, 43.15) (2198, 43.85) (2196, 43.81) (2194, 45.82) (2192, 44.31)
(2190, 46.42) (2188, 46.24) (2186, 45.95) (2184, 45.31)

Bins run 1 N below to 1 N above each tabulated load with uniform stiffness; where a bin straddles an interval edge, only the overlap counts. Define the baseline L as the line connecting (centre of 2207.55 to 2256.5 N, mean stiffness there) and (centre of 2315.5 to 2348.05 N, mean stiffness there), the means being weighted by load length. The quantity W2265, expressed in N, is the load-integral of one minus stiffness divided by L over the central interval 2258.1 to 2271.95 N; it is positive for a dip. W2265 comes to 2.3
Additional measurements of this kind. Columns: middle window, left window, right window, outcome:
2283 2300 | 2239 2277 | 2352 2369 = 6.31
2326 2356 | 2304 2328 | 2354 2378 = -3.44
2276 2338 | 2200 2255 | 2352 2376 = 6.61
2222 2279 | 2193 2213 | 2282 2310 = -2.73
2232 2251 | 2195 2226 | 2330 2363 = -0.33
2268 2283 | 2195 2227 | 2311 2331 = 8.23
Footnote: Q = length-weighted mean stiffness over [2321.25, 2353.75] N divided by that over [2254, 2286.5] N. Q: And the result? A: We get 1.6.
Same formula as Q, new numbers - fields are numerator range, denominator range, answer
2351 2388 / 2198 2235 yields 0.83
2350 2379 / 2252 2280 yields 1.10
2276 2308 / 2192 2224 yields 0.61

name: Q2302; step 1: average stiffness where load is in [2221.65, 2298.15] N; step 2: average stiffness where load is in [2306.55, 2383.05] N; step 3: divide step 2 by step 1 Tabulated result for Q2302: 1.2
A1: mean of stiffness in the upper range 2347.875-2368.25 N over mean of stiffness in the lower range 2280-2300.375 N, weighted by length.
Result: 1.8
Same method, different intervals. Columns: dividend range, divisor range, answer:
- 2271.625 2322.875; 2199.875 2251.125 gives 0.71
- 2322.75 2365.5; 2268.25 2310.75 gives 1.59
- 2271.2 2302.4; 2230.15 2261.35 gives 0.52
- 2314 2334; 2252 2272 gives 1.15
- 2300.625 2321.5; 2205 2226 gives 1.00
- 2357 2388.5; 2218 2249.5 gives 0.78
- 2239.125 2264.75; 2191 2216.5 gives 0.99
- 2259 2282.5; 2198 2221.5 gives 0.63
